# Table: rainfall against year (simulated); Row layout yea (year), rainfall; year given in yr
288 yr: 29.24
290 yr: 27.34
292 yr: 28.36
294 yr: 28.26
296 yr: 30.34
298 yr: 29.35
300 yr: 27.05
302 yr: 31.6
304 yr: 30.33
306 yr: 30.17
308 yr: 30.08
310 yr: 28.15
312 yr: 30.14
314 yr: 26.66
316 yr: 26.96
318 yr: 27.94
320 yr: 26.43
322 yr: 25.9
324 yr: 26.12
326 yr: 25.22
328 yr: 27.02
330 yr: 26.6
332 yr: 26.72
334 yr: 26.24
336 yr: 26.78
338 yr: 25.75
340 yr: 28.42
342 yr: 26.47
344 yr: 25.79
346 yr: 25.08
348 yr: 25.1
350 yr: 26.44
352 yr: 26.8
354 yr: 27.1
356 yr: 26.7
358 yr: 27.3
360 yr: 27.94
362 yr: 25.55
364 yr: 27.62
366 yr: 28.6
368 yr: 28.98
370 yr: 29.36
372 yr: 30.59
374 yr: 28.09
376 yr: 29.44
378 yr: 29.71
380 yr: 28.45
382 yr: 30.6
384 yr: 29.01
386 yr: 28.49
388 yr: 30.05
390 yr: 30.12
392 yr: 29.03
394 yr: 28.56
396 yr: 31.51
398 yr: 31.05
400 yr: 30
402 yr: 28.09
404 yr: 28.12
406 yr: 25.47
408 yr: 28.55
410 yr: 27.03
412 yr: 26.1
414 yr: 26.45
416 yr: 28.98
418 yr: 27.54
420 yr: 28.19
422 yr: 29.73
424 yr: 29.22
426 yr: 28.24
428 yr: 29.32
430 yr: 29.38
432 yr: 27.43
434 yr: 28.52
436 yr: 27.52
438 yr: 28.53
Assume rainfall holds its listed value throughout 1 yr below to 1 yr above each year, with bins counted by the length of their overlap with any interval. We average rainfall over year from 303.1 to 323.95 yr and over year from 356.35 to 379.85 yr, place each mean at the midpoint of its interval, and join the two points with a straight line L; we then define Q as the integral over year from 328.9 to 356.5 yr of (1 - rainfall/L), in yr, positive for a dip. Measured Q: 1.8 yr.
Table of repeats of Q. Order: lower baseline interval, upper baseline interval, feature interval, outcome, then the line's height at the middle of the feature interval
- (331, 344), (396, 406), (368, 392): -0.9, 28.3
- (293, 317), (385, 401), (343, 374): 2.4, 29.6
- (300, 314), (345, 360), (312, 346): 1.8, 28.1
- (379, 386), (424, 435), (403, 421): 0.9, 28.9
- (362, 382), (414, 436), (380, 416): 0.0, 28.7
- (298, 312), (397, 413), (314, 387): 3.8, 28.9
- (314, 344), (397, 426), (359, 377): -0.7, 27.3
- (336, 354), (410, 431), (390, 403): -1.0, 27.6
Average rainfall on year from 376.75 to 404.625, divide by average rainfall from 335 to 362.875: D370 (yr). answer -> 1.1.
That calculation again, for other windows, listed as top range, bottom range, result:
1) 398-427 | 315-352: 1.06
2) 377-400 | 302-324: 1.05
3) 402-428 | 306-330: 1.02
